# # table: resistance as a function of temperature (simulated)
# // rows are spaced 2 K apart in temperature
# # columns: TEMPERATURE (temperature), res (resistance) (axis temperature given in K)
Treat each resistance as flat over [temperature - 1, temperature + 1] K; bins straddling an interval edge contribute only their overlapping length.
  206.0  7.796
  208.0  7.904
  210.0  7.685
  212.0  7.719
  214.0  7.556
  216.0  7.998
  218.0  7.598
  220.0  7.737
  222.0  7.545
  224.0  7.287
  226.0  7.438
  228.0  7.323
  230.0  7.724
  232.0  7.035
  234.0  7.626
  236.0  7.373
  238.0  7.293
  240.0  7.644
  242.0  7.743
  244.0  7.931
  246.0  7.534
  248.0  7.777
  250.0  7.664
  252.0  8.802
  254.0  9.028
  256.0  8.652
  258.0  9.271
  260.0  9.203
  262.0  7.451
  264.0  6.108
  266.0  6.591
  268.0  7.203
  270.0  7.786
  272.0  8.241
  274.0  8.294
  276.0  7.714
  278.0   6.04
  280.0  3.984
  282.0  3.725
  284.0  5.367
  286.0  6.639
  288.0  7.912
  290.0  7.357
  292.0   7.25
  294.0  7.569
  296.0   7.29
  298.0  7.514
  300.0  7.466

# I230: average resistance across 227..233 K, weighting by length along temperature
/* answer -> 7.36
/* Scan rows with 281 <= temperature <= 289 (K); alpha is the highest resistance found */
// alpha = 7.912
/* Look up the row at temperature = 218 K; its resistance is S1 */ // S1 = 7.598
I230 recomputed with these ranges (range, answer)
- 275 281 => 5.91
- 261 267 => 6.72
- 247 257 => 8.38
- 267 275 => 7.88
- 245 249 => 7.66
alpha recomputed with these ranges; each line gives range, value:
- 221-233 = 7.724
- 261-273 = 8.241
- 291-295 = 7.569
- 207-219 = 7.998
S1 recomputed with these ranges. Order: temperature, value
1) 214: 7.556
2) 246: 7.534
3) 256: 8.652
